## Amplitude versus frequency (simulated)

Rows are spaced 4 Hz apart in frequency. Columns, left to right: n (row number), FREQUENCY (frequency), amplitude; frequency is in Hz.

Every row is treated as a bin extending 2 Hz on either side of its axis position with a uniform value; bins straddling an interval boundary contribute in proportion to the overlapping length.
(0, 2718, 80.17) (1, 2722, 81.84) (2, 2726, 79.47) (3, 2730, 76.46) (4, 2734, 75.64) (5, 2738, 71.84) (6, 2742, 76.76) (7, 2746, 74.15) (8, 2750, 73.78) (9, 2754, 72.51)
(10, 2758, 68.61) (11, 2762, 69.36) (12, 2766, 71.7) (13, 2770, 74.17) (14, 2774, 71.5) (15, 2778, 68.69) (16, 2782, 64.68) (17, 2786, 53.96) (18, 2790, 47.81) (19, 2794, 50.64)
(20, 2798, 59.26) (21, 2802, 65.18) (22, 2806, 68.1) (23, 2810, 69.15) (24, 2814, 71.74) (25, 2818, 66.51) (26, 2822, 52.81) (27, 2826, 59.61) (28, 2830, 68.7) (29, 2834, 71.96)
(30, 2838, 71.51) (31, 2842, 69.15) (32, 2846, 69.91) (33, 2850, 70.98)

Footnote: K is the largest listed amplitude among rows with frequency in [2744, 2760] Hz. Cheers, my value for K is 74.15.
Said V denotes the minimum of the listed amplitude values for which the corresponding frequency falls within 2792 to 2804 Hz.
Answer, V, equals 50.64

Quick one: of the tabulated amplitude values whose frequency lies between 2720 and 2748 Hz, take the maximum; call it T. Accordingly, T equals 81.84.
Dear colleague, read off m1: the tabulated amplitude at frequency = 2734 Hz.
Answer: 75.64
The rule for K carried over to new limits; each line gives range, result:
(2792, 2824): 71.74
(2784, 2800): 59.26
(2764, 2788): 74.17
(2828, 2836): 71.96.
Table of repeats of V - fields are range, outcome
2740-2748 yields 74.15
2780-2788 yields 53.96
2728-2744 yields 71.84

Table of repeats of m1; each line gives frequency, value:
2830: 68.7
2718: 80.17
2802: 65.18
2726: 79.47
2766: 71.7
